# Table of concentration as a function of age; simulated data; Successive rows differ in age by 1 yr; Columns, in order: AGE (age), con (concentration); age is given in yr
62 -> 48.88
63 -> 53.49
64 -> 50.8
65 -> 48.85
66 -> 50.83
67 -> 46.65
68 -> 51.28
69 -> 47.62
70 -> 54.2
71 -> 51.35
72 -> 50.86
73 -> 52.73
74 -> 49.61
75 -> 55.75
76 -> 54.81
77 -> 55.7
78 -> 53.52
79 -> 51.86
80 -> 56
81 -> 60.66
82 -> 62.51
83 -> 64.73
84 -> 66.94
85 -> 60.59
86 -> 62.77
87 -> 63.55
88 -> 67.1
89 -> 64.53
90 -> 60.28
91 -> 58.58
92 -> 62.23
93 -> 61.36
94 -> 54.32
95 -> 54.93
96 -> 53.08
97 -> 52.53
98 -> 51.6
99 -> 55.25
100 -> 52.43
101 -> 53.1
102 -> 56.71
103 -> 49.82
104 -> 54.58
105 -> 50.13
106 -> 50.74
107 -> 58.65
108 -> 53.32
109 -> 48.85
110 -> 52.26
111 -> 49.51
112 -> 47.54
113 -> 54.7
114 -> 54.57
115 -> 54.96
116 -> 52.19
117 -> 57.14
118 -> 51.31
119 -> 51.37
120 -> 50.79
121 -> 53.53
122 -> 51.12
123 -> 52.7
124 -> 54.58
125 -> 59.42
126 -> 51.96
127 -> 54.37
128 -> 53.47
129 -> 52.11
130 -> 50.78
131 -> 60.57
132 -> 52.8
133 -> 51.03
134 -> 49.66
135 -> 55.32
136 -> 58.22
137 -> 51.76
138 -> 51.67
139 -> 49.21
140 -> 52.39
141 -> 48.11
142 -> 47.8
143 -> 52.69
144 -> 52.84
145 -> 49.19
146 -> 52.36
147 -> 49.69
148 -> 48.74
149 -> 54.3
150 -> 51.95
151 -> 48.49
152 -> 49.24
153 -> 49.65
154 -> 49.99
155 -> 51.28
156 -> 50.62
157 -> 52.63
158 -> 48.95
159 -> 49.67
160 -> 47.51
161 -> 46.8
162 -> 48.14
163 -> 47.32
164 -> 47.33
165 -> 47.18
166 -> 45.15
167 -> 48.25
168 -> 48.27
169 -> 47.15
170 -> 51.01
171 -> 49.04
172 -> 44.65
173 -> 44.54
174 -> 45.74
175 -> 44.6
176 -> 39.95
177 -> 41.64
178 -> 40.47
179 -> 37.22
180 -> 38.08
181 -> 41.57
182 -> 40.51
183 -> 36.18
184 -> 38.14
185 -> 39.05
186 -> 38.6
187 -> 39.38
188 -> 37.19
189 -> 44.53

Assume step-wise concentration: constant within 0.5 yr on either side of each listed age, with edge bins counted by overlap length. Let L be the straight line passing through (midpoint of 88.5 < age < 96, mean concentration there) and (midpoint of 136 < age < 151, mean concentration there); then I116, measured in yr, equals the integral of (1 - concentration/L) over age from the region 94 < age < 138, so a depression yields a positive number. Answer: 1.69 yr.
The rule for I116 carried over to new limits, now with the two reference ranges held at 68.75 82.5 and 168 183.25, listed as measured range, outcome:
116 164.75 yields -4.64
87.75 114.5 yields -1.76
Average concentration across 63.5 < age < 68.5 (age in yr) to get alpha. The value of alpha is 49.7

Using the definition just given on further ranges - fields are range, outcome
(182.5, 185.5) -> 37.8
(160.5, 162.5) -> 47.5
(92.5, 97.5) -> 55.2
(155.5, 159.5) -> 50.5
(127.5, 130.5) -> 52.1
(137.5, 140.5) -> 51.1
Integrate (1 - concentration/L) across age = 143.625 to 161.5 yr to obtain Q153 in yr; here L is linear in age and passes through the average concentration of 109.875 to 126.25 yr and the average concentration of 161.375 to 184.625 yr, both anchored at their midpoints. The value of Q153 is -1.1 yr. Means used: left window 53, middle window 50.2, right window 44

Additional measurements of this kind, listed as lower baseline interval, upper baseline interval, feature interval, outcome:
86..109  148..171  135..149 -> -0.1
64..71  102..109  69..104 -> -3.6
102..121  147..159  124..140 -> -0.6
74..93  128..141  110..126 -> 0.6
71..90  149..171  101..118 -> 0.7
